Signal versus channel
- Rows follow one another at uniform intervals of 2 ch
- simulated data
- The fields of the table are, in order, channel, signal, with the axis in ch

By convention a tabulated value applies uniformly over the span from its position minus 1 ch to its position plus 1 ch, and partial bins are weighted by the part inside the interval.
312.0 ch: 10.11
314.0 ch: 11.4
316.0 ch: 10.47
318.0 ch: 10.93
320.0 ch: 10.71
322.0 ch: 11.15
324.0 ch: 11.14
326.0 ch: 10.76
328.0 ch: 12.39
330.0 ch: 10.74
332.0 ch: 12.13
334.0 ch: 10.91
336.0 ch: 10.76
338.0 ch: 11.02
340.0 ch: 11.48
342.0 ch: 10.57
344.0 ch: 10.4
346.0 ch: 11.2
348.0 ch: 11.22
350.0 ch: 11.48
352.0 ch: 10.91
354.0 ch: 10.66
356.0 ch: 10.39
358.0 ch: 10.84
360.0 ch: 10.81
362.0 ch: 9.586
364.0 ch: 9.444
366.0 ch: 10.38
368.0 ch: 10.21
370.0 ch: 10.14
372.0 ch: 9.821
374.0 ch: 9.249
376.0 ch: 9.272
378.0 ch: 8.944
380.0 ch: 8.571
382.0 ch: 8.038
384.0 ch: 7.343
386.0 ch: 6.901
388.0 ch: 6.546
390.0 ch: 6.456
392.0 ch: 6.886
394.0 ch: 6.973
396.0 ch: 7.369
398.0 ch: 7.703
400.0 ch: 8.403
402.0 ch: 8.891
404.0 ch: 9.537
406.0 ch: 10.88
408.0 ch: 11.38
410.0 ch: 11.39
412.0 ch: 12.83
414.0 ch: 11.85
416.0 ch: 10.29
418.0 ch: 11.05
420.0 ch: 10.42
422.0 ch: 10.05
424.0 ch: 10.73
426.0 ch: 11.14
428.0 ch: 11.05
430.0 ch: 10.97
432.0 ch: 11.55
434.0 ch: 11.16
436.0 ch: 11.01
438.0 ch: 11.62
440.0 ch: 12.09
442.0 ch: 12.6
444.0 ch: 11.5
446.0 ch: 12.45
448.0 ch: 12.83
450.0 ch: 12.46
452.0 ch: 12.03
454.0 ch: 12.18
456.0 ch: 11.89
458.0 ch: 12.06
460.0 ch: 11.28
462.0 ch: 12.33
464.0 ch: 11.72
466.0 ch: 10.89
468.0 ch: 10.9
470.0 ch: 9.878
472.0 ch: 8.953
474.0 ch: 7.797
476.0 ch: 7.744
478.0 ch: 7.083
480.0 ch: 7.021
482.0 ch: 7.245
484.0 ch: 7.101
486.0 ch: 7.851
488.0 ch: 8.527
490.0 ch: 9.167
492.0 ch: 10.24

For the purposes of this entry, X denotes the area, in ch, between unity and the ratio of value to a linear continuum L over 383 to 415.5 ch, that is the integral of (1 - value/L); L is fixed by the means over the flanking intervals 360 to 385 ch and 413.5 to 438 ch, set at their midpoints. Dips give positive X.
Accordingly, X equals 4.3 ch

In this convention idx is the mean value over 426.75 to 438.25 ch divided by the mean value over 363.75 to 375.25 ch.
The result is 1.13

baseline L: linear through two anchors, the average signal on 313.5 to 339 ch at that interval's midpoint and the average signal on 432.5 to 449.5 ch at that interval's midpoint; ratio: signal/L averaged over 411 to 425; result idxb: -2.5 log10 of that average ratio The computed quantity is 0.07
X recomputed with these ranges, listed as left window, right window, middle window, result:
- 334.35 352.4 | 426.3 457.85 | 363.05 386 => 4.4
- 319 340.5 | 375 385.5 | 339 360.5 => -1.8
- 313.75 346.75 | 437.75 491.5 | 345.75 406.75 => 9.3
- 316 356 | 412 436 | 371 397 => 7.4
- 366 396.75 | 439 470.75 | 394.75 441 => -2.4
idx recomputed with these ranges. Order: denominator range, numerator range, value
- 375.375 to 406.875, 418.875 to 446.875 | 1.41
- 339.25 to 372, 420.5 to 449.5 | 1.09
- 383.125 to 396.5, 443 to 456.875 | 1.77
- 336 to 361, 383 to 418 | 0.82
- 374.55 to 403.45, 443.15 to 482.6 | 1.35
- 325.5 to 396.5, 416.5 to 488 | 1.08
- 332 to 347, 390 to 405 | 0.72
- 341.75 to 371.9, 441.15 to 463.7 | 1.15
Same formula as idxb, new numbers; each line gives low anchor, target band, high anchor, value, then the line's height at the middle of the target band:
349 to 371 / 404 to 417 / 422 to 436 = -0.042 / 10.9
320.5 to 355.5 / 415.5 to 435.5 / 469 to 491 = -0.180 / 9.21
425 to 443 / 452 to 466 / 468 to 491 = -0.223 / 9.65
